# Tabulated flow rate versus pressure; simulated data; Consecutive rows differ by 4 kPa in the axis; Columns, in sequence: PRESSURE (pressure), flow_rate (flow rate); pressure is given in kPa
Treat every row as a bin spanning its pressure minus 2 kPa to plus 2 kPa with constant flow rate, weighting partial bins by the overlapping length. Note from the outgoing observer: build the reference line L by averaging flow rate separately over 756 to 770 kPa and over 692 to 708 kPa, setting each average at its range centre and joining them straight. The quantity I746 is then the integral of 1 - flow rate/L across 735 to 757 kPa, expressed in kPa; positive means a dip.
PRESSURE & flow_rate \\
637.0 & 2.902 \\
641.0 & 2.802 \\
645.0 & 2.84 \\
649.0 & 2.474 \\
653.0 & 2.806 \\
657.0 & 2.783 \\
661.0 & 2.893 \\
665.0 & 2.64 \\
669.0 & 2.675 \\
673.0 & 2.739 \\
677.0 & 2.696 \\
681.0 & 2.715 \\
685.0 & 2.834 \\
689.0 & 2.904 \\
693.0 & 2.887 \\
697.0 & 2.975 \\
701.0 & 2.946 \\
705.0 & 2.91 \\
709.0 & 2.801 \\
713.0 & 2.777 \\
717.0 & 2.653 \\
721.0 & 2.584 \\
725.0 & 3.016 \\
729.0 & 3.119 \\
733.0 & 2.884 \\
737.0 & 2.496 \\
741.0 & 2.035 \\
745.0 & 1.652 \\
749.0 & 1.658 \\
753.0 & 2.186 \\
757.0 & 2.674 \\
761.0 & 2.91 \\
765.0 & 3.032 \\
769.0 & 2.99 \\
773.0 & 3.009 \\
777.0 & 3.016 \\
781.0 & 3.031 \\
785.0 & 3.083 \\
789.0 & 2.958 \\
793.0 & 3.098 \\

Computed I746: 6.41 kPa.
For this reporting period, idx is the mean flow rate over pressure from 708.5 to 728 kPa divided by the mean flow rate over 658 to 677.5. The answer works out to 1.0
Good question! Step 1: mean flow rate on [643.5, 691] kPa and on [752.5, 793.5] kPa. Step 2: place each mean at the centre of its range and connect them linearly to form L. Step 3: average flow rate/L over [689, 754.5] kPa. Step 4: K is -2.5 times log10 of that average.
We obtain 0.09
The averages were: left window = 2.75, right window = 2.93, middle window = 2.61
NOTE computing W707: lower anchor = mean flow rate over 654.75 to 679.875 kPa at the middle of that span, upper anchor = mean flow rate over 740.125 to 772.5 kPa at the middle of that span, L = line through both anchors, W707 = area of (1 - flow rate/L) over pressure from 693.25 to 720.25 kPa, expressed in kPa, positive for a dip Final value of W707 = -2.4 kPa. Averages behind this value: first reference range 2.74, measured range 2.83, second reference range 2.43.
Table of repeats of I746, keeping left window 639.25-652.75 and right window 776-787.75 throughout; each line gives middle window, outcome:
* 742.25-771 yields 5.3 kPa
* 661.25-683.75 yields 0.5 kPa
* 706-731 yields 0.5 kPa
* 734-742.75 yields 1.8 kPa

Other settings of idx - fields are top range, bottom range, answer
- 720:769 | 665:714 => 0.90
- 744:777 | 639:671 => 0.94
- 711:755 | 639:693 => 0.89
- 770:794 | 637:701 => 1.09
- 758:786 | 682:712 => 1.04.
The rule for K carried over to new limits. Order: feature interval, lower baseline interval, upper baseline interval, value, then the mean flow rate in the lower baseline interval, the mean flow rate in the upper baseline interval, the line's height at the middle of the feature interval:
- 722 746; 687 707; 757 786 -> 0.150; 2.92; 2.98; 2.95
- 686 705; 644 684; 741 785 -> -0.090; 2.73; 2.61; 2.69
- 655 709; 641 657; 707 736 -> -0.017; 2.73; 2.82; 2.77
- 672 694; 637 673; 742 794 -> -0.023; 2.75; 2.69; 2.73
